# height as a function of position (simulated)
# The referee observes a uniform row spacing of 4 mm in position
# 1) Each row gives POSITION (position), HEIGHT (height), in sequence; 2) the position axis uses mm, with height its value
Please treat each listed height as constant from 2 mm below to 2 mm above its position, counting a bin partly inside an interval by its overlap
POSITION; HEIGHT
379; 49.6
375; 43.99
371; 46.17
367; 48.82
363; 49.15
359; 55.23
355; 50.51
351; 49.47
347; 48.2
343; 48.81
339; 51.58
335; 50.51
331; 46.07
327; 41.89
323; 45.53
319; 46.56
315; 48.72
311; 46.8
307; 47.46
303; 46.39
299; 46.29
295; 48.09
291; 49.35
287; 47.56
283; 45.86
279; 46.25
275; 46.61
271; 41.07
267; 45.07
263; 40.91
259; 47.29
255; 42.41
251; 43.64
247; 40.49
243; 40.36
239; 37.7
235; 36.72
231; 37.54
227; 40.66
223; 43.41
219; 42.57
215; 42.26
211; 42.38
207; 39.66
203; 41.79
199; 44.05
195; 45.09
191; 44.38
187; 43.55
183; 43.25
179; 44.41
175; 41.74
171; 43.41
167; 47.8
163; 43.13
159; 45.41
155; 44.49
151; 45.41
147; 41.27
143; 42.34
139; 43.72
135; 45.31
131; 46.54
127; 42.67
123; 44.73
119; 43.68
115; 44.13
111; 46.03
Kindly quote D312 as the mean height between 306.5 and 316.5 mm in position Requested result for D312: 47.6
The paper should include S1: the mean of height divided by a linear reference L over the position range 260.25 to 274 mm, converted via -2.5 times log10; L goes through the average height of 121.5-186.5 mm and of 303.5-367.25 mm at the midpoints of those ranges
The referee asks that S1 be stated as 0.09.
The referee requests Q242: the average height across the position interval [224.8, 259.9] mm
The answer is 40.6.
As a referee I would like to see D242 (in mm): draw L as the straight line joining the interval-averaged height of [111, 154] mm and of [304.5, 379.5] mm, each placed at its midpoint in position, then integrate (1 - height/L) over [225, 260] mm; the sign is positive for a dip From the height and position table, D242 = 4.3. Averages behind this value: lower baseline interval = 44.1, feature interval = 40.6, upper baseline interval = 48.1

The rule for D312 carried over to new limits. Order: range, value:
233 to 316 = 44.5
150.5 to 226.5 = 43.5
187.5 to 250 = 41.4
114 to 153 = 44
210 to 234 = 41.2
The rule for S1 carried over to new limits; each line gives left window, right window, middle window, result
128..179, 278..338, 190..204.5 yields 0.027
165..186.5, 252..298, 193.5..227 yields 0.052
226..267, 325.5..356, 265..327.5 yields -0.034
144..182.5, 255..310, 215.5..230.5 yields 0.081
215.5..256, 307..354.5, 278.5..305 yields -0.056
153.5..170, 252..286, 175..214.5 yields 0.046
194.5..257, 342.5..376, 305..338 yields 0.000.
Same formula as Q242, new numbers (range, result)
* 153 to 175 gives 44.6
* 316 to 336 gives 46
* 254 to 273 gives 43.4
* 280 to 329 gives 46.7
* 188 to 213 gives 42.9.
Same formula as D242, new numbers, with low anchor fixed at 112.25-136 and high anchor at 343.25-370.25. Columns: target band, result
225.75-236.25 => 2.0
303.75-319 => 0.5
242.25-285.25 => 3.6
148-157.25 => 0.1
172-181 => 0.5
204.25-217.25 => 1.4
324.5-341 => 0.6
